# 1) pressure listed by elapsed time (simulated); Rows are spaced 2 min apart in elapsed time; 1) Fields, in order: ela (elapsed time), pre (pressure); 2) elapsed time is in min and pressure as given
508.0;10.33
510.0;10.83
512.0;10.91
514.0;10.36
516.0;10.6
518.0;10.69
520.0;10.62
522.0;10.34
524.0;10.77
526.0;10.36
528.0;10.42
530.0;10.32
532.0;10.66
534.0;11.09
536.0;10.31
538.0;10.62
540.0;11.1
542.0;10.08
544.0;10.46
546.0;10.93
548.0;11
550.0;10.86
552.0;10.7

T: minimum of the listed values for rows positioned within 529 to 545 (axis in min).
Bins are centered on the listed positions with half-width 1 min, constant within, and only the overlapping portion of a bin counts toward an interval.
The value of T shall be 10.08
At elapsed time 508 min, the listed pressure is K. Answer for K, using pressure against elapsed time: 10.33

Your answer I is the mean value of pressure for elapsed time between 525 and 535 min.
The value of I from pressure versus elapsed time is 10.6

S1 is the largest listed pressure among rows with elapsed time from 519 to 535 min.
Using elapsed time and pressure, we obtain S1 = 11.09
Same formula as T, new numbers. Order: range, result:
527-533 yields 10.32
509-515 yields 10.36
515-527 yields 10.34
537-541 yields 10.62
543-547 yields 10.46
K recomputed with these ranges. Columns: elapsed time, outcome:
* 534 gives 11.09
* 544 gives 10.46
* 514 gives 10.36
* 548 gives 11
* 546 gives 10.93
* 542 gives 10.08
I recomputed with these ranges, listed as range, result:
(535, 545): 10.5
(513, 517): 10.5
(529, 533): 10.5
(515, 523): 10.6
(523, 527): 10.6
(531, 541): 10.8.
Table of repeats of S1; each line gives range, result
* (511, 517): 10.91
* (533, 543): 11.1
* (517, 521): 10.69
